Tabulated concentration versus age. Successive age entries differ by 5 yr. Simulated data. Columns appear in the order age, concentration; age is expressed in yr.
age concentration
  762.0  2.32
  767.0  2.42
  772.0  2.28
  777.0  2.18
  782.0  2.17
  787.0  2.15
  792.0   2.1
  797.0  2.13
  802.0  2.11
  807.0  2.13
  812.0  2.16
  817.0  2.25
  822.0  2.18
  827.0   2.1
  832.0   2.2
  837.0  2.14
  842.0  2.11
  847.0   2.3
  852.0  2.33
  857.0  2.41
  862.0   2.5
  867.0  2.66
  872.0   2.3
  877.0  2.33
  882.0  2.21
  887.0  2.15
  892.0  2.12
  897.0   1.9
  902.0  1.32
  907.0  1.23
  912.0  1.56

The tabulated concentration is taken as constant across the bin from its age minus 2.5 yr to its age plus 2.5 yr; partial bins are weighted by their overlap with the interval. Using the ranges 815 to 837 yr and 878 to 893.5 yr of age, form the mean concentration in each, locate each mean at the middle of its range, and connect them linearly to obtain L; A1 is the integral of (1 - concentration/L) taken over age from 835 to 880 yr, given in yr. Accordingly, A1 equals -3.4 yr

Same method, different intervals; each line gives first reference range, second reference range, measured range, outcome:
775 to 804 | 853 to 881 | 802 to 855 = 2.2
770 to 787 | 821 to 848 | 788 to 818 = 0.6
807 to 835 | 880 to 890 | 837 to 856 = -0.6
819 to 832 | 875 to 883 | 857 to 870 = -1.7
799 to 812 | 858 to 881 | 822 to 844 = 1.1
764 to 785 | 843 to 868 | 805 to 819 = 0.9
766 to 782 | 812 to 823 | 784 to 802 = 0.9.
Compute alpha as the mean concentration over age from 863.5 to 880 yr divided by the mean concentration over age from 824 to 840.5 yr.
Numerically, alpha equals 1.1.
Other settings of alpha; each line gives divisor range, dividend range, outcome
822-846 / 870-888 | 1.05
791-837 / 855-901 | 1.05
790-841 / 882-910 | 0.83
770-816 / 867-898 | 1.03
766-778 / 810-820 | 0.96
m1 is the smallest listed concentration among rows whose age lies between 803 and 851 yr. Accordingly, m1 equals 2.1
